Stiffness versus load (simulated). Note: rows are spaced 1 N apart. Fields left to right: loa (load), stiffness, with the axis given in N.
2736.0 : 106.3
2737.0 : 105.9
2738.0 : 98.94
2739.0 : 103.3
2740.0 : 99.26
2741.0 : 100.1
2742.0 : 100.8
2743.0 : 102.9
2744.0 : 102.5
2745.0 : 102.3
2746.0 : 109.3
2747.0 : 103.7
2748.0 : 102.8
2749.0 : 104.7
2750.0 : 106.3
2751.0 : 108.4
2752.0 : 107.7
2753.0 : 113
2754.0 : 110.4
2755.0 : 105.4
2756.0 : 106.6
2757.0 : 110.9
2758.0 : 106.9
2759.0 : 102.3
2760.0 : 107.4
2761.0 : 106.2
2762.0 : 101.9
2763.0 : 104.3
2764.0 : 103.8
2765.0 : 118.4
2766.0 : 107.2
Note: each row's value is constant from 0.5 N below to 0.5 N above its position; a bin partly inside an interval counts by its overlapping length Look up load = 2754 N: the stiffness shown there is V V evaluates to 110.4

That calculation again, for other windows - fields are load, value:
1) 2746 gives 109.3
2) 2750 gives 106.3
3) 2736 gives 106.3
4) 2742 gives 100.8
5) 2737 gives 105.9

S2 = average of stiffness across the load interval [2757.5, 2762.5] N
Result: 105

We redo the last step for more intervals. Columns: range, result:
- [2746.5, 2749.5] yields 104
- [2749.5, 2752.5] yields 107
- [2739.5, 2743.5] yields 101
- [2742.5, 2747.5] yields 104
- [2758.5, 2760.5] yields 105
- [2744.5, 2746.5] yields 106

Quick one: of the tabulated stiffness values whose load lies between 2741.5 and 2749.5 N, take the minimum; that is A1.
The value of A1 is 100.8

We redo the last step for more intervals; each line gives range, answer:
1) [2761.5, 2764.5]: 101.9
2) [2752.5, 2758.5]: 105.4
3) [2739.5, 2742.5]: 99.26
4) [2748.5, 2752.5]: 104.7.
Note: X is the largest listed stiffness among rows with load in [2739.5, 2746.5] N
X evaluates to 109.3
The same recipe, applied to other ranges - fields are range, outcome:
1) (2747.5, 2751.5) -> 108.4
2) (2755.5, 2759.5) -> 110.9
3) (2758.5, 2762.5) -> 107.4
